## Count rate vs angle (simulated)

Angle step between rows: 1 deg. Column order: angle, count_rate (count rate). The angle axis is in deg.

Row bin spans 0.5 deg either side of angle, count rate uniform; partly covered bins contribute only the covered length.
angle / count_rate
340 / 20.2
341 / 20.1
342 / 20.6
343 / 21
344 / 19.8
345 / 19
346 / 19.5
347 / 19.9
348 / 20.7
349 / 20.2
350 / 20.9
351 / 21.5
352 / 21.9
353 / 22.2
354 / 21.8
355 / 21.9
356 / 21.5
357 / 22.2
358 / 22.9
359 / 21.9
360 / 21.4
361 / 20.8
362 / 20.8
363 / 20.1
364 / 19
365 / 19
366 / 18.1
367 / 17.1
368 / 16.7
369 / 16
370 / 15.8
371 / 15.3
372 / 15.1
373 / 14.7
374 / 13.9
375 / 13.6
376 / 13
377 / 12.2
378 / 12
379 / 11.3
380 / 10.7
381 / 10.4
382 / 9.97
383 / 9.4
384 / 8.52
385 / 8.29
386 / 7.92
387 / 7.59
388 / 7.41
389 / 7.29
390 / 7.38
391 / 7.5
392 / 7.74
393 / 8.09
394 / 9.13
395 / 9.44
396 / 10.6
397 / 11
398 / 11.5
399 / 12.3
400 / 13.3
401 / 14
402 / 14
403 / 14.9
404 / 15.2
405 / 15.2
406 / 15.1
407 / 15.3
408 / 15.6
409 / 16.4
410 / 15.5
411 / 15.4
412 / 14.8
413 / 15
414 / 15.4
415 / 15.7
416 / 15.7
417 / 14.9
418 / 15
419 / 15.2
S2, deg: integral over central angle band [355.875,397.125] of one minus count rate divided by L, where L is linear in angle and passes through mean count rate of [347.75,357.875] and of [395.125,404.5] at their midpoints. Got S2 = 9.5 deg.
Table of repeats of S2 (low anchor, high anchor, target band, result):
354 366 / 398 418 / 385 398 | 6.4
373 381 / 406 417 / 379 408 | 6.6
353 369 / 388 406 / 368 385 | 4.0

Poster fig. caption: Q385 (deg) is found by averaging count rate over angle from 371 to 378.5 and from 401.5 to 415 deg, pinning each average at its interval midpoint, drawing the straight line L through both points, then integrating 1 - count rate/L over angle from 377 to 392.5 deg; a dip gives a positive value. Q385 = 5.58 deg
